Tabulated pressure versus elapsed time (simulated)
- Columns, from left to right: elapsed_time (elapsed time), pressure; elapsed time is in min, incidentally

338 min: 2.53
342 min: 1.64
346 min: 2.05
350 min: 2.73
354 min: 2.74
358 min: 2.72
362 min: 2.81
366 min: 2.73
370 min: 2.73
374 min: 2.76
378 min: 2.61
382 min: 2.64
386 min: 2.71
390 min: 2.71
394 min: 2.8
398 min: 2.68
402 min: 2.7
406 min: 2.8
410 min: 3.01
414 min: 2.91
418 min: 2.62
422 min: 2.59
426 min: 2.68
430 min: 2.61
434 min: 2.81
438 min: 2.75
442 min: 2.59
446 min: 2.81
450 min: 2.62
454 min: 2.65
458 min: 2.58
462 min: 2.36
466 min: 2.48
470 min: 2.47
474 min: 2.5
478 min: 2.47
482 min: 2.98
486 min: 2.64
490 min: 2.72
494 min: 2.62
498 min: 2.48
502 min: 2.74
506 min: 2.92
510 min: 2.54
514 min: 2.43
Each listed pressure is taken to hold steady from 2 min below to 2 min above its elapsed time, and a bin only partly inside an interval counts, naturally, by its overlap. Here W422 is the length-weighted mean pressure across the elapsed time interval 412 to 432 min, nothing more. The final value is 2.68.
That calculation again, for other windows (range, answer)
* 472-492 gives 2.66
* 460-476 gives 2.45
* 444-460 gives 2.67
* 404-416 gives 2.91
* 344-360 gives 2.56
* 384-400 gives 2.73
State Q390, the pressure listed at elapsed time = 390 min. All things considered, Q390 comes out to 2.71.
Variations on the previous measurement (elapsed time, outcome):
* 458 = 2.58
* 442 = 2.59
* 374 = 2.76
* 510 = 2.54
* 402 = 2.7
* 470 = 2.47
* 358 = 2.72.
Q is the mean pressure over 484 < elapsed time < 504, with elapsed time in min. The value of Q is 2.64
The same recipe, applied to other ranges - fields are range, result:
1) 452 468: 2.52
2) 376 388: 2.65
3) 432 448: 2.74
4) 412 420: 2.77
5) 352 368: 2.75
